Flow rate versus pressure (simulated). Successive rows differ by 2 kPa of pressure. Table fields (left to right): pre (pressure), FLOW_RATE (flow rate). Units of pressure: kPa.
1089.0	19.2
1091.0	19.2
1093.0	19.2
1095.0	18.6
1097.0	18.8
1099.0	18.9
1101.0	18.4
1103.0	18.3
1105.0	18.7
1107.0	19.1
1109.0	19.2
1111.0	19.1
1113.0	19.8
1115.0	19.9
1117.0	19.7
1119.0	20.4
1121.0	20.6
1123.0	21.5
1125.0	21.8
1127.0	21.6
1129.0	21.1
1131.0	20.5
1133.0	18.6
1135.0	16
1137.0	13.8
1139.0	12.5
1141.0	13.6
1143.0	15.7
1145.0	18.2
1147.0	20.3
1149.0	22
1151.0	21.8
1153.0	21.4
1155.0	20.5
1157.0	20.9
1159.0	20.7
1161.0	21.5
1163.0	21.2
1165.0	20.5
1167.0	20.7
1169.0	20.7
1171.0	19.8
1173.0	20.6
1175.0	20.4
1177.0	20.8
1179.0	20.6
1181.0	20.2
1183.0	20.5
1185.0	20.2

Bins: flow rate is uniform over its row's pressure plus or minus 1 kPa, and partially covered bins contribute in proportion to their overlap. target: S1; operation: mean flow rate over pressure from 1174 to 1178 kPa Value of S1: 20.6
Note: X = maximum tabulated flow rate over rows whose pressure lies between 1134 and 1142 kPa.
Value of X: 16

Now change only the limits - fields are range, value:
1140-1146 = 18.2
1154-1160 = 20.9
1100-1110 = 19.2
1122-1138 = 21.8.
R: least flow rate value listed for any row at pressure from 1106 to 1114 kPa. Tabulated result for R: 19.1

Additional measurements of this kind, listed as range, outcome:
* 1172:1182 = 20.2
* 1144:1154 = 18.2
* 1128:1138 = 13.8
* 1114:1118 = 19.7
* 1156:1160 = 20.7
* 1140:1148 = 13.6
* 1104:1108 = 18.7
